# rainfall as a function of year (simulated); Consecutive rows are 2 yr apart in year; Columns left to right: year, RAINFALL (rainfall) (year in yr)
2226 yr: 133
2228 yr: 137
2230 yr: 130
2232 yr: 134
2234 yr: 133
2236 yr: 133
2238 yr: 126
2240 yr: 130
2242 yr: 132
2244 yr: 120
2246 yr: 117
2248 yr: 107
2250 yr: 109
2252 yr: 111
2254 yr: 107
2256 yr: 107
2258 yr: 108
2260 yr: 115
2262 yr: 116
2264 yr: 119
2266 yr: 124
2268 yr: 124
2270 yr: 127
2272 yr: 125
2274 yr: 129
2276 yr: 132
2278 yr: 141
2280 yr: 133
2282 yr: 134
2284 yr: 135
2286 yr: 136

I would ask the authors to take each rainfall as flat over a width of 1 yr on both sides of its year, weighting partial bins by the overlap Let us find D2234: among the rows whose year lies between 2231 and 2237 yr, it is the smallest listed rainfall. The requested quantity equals 133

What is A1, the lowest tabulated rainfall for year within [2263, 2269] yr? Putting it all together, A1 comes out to 119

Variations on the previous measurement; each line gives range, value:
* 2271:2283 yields 125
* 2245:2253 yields 107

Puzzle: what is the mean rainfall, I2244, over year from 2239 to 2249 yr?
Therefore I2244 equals 121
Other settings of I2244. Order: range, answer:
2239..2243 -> 131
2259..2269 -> 120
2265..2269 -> 124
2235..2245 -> 128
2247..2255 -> 108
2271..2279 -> 132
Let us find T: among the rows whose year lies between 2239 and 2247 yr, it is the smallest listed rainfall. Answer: 117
